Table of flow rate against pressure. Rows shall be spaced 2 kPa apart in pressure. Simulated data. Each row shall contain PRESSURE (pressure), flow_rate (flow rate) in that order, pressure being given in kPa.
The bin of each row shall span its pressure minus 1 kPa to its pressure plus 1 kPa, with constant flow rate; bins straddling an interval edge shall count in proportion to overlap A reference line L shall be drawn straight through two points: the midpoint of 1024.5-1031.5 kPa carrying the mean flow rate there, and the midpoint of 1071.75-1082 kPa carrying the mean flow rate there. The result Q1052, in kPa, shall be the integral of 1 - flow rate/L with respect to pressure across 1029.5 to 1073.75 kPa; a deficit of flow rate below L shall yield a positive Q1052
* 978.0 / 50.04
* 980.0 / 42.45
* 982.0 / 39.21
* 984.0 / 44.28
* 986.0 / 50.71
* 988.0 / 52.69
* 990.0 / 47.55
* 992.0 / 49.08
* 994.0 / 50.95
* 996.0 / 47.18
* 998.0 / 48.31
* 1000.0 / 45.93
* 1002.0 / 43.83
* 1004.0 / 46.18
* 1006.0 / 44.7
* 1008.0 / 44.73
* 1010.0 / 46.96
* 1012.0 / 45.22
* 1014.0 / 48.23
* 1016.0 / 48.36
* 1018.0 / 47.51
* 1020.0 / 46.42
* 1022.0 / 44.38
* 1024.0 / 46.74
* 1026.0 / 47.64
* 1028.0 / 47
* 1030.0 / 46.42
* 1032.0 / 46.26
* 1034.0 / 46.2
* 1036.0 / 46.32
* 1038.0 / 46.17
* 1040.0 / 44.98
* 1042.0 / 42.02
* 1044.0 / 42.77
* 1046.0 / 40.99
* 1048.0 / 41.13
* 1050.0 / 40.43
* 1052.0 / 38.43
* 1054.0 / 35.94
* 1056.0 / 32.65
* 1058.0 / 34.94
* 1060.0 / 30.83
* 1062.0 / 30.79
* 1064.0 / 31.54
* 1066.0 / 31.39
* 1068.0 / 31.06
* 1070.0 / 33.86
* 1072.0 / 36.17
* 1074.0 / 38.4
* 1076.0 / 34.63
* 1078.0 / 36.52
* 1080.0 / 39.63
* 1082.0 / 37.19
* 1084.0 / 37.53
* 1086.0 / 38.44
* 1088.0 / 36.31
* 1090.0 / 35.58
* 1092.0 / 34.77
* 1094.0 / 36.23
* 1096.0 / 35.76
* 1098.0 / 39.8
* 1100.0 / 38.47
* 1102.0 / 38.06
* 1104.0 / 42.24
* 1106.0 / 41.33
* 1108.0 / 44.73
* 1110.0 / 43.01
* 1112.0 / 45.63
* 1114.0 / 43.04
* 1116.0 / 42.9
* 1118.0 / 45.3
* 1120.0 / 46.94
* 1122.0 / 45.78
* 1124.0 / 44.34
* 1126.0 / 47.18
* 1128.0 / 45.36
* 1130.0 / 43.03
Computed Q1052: 4.0 kPa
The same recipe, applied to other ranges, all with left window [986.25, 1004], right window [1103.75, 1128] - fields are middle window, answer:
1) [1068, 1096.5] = 5.8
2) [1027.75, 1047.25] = 0.9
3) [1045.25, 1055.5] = 1.6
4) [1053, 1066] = 3.8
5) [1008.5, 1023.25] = 0.3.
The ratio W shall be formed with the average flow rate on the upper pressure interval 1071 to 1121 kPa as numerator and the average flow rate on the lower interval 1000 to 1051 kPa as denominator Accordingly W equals 0.87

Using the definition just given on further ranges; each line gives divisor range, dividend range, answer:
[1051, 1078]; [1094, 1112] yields 1.19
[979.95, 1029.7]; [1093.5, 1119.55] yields 0.89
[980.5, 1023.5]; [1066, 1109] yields 0.80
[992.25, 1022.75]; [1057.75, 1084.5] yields 0.74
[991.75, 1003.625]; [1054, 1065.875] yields 0.68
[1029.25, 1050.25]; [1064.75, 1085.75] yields 0.81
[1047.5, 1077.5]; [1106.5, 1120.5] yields 1.28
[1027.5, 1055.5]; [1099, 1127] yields 1.01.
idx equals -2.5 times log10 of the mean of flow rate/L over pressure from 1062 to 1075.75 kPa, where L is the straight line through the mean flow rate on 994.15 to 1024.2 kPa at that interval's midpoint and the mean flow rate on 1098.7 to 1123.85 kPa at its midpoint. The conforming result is 0.306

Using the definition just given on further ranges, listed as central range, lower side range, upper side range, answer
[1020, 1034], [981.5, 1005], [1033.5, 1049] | -0.04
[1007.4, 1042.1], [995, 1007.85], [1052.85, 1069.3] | -0.14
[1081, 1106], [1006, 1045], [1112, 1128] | 0.20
